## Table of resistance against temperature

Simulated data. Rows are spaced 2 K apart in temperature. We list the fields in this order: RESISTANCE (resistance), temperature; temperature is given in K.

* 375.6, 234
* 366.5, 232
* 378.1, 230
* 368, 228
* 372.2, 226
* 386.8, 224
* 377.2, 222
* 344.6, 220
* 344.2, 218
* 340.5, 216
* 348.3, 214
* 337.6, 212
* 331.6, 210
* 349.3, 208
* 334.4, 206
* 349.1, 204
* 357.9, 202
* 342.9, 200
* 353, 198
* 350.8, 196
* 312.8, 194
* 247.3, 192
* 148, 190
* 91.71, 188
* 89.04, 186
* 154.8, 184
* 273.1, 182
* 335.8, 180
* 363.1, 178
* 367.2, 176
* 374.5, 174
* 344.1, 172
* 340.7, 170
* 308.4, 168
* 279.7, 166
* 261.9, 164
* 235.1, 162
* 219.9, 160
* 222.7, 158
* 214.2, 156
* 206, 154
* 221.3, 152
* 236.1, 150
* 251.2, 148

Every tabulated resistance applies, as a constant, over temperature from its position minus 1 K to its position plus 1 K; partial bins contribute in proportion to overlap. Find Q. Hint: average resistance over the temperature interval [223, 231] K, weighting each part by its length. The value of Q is 376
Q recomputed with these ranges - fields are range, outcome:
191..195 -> 280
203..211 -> 341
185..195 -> 178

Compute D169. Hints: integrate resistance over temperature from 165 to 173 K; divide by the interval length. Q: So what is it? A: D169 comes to 318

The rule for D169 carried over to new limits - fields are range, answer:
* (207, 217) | 341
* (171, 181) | 357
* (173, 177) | 371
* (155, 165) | 231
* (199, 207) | 346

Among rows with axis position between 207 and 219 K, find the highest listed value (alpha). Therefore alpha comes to 349.3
